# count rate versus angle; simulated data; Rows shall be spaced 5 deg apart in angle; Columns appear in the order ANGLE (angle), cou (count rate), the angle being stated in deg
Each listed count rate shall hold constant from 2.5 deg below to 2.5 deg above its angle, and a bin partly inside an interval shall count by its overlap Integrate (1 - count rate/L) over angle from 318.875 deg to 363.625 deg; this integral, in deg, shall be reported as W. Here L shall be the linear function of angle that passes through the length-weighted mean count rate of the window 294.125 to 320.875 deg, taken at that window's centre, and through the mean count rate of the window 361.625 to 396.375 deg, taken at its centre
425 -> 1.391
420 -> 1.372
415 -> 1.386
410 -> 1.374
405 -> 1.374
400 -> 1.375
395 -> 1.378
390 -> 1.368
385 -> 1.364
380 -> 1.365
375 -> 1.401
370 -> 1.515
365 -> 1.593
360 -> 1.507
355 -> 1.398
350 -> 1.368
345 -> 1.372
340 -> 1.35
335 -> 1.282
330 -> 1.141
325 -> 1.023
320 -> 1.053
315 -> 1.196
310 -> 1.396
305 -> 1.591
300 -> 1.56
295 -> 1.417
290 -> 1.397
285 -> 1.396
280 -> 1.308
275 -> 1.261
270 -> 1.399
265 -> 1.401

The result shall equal 3.7 deg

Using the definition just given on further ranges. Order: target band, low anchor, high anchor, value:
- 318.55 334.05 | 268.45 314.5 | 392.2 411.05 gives 3.3 deg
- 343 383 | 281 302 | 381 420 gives -1.3 deg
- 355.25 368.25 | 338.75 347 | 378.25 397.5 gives -1.5 deg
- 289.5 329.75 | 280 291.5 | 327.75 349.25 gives 0.8 deg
